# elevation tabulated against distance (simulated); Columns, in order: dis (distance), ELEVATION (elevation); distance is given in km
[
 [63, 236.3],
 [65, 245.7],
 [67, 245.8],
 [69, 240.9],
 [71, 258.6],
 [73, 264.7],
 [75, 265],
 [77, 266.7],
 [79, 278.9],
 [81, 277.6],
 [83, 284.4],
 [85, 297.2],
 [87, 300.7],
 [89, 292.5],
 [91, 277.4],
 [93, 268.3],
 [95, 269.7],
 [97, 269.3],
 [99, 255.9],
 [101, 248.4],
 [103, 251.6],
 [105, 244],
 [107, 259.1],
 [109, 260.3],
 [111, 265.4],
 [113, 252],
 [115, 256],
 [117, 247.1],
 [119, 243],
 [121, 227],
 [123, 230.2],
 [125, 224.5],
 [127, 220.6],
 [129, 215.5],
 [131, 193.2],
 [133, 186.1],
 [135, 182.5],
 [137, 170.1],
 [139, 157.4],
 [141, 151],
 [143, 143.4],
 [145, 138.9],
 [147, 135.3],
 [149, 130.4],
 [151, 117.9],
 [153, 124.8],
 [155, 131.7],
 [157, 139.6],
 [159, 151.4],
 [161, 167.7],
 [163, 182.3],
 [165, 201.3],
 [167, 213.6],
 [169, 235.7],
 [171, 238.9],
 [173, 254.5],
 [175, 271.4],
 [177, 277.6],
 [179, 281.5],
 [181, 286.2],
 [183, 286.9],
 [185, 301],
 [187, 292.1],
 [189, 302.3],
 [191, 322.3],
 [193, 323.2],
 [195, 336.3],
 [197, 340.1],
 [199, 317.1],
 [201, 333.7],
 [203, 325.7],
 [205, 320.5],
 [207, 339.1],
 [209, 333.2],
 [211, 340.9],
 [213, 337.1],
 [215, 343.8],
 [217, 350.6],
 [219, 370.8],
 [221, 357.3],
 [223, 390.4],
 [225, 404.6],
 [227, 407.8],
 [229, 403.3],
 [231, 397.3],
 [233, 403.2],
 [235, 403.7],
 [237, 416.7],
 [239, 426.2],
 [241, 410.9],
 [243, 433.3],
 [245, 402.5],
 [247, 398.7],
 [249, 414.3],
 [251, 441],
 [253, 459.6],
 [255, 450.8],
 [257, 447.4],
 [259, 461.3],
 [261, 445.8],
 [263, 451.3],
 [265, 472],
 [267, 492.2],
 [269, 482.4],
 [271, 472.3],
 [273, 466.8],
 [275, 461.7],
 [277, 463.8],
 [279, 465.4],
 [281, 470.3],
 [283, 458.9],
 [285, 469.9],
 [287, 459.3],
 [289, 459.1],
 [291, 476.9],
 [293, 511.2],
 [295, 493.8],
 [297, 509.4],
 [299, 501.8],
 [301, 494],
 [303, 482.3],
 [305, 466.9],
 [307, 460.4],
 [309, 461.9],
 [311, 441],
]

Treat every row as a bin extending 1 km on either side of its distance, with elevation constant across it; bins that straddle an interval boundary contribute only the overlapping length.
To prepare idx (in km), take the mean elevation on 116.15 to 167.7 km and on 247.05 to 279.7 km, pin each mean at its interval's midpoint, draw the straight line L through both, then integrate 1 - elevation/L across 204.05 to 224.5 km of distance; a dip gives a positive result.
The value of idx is -0.3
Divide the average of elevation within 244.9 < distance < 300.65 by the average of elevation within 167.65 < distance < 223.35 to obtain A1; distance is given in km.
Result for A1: 1.48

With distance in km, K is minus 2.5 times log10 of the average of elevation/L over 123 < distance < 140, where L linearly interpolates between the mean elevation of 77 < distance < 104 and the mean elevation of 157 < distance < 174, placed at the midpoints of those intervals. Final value 0.20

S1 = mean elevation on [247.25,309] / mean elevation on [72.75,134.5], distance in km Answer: 1.84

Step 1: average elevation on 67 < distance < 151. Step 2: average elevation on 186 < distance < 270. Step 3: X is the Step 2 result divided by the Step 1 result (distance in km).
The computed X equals 1.67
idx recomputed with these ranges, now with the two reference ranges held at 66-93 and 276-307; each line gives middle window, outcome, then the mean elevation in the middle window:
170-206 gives 7.4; 301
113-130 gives 4.3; 234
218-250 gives 1.5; 403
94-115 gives 2.8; 257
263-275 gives -0.5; 474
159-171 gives 5.3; 199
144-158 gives 8.6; 131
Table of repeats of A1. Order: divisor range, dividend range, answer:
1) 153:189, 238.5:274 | 1.95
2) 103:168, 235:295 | 2.34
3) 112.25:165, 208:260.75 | 2.21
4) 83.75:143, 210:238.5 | 1.61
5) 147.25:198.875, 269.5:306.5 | 2.02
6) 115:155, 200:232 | 1.98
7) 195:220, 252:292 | 1.38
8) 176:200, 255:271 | 1.52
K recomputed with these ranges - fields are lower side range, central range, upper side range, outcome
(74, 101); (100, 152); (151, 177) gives 0.15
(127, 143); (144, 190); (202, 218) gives 0.19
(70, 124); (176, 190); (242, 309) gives 0.24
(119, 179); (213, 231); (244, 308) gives -0.09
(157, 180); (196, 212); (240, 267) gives -0.06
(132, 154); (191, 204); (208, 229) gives -0.08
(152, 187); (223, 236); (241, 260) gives -0.07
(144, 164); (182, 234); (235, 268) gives -0.14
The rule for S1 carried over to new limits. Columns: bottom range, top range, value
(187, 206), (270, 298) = 1.47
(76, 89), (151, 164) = 0.52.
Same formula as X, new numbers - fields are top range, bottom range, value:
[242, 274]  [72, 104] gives 1.65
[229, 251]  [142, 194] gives 1.89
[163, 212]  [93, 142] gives 1.28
